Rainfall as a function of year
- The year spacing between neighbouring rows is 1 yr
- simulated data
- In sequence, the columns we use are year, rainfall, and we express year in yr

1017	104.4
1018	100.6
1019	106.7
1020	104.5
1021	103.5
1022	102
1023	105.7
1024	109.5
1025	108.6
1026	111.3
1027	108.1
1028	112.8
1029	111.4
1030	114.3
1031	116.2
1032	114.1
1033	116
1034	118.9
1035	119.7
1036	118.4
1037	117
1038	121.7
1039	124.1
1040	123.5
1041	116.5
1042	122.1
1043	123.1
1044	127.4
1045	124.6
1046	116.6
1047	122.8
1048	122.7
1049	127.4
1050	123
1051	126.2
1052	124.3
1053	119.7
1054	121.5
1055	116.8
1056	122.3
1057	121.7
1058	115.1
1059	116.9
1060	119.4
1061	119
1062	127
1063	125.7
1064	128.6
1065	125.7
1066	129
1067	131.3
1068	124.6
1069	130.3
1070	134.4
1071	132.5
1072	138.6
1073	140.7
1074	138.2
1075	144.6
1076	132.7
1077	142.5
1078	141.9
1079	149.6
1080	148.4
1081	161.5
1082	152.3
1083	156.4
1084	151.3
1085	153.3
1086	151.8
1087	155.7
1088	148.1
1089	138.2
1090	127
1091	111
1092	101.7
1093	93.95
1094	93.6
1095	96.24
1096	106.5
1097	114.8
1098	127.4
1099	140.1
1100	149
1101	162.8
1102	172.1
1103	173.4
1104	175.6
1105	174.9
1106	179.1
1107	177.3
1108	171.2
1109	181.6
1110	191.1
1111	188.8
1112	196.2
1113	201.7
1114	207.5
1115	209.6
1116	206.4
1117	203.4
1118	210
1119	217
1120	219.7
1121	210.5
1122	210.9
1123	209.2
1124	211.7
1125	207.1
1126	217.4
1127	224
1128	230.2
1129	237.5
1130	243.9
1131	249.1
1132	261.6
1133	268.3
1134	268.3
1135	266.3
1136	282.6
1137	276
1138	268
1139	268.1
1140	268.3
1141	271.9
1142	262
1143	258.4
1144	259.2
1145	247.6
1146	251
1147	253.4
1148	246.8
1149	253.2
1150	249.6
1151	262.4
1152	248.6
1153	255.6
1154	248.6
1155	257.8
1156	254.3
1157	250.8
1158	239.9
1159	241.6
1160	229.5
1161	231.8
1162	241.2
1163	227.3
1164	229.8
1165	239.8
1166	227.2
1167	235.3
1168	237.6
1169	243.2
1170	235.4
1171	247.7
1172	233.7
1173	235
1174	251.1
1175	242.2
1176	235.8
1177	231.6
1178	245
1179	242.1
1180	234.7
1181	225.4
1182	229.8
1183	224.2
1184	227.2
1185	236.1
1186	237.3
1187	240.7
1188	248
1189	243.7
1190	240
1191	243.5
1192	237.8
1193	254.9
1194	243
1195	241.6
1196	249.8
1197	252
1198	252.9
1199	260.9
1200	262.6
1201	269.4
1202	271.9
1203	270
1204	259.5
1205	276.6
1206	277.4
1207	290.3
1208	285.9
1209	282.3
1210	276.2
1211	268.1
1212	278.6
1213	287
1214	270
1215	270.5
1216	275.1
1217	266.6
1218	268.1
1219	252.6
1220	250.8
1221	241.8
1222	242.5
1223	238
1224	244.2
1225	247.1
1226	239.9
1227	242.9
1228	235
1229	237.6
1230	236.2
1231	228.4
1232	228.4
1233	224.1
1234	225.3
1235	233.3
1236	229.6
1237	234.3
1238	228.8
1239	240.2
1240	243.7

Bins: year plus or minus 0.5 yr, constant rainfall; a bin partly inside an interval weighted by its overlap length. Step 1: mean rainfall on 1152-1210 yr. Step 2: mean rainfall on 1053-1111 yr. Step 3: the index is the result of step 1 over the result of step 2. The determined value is 1.78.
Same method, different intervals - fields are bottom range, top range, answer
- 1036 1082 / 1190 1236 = 1.99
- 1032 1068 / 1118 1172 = 2.00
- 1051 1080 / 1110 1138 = 1.76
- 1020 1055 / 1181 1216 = 2.19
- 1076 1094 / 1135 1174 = 1.80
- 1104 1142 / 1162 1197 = 1.07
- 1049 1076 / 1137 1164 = 1.98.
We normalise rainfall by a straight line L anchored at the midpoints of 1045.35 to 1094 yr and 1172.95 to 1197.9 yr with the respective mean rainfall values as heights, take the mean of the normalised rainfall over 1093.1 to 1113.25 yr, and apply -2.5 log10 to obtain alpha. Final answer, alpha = 0.045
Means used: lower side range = 131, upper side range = 240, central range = 157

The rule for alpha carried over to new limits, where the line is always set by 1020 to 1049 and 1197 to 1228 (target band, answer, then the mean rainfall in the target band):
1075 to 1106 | 0.153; 141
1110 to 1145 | -0.208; 235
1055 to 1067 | 0.127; 123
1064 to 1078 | 0.093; 134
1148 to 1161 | -0.156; 249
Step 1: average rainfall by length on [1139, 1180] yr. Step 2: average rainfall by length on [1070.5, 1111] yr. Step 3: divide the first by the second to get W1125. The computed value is 1.7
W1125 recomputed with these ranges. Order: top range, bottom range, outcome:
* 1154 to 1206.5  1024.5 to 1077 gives 1.98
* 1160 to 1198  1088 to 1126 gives 1.40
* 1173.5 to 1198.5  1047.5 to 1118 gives 1.67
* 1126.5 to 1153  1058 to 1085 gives 1.89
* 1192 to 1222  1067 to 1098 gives 1.98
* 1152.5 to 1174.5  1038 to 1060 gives 1.98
